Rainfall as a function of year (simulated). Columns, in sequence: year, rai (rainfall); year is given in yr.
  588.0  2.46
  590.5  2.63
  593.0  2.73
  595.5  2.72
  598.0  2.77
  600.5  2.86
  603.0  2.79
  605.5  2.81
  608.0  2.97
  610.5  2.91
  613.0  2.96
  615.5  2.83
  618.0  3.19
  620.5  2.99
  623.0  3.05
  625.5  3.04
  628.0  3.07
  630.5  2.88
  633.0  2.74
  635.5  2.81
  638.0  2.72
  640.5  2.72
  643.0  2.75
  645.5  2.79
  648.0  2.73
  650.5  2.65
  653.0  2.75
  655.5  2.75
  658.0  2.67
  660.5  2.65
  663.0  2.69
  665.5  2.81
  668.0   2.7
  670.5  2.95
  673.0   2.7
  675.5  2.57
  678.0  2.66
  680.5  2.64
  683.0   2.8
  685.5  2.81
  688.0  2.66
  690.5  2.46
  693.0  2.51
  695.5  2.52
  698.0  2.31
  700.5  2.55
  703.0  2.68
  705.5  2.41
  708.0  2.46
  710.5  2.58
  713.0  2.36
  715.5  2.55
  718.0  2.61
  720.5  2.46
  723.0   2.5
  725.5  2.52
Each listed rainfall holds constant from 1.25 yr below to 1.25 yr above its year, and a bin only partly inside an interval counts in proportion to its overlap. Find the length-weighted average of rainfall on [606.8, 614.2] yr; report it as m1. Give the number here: 2.95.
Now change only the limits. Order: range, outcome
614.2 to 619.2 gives 3.01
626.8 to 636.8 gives 2.87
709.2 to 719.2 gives 2.52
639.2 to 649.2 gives 2.75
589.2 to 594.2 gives 2.68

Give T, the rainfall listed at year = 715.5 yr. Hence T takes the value 2.55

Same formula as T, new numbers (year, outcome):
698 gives 2.31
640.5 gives 2.72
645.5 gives 2.79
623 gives 3.05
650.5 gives 2.65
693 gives 2.51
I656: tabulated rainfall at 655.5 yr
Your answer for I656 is 2.75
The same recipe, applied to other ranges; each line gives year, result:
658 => 2.67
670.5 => 2.95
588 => 2.46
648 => 2.73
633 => 2.74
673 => 2.7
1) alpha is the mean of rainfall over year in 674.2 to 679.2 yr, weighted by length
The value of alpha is 2.62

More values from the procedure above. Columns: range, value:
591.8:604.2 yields 2.77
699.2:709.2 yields 2.52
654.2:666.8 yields 2.71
